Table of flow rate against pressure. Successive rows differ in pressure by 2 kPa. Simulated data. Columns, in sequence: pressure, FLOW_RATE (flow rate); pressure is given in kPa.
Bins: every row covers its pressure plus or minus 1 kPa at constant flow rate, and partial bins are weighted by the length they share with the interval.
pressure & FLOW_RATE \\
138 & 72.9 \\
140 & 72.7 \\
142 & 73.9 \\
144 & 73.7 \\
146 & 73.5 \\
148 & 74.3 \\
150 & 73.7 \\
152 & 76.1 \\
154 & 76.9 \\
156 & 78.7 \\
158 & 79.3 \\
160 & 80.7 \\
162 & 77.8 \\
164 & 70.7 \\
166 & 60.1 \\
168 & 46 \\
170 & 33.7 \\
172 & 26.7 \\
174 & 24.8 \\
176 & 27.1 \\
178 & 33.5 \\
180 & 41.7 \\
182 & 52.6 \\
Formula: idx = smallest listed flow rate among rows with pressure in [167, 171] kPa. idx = 33.7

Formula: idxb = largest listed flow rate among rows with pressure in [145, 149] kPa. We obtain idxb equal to 74.3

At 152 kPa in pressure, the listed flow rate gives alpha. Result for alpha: 76.1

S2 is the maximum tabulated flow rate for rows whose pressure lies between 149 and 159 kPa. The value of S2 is 79.3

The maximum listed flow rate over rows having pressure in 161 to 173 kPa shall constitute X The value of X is 77.8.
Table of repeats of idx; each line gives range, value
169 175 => 24.8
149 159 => 73.7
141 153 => 73.5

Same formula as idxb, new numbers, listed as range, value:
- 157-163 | 80.7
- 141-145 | 73.9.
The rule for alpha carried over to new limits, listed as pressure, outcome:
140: 72.7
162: 77.8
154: 76.9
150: 73.7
